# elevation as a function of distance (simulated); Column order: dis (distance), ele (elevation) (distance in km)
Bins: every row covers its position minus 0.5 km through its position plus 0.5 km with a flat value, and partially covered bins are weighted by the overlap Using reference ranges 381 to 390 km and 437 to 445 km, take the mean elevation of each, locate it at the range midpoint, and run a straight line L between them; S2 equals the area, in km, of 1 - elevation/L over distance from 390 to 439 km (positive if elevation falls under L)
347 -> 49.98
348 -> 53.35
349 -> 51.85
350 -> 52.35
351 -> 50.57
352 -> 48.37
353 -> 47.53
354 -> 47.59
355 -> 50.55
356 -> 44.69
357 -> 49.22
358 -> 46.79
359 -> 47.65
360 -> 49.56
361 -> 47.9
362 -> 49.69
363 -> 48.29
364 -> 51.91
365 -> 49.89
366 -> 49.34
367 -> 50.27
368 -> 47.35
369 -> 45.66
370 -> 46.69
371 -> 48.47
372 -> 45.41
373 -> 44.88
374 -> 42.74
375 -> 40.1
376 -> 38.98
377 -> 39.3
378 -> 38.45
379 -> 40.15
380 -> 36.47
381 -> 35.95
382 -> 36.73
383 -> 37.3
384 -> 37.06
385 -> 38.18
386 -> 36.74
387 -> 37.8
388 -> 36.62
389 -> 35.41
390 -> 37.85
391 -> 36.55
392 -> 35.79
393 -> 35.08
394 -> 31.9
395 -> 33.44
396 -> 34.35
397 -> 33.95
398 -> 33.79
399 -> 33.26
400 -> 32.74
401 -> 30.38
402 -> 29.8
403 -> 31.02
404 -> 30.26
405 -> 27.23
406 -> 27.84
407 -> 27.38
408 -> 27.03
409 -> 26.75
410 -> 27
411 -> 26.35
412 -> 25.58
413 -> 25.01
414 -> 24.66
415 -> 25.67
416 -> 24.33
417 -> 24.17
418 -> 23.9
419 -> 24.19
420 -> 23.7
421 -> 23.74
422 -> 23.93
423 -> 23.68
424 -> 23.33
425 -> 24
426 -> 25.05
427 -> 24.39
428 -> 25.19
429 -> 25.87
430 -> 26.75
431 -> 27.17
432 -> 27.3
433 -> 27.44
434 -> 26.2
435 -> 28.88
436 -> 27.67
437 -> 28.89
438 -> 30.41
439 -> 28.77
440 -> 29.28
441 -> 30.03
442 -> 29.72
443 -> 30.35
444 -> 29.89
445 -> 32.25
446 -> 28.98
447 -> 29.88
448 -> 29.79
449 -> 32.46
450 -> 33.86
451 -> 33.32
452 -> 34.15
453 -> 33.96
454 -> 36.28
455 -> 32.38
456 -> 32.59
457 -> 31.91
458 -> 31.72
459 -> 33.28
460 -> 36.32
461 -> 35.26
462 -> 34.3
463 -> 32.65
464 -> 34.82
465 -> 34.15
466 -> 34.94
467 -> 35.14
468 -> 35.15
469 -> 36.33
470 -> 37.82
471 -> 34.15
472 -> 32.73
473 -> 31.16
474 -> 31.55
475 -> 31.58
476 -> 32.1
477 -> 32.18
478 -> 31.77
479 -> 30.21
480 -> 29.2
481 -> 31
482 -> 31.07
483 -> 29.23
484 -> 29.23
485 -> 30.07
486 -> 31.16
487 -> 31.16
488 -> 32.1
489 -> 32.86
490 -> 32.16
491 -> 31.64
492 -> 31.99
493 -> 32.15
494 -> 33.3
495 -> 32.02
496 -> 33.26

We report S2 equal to 7.7 km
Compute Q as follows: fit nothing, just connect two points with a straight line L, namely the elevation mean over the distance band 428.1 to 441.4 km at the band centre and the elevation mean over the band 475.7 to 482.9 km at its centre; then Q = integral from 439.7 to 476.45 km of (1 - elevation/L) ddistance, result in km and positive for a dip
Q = -4.2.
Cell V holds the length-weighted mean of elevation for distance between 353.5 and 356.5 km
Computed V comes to 47.6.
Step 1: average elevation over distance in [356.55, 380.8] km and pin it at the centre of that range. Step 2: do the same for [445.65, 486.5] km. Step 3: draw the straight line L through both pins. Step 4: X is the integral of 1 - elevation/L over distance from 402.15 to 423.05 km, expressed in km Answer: 7.2 km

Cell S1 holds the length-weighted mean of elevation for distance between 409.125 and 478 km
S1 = 29.7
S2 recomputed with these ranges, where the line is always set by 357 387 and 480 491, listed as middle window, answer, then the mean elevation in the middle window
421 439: 5.3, 26.2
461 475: -0.5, 34.2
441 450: 1.2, 30.6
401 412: 3.3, 28.1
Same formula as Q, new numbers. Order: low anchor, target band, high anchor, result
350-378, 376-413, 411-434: 2.3 km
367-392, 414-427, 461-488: 4.5 km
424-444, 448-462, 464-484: -1.5 km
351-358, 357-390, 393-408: -1.5 km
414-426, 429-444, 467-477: -0.7 km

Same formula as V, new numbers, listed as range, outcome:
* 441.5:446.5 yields 30.2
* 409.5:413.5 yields 26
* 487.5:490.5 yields 32.4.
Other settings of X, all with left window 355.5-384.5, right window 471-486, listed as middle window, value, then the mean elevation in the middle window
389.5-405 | 2.99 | 33.1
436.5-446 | 1.52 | 29.9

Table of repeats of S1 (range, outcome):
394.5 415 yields 29.3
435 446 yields 29.7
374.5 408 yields 34.7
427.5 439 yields 27.5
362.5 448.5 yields 32.7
